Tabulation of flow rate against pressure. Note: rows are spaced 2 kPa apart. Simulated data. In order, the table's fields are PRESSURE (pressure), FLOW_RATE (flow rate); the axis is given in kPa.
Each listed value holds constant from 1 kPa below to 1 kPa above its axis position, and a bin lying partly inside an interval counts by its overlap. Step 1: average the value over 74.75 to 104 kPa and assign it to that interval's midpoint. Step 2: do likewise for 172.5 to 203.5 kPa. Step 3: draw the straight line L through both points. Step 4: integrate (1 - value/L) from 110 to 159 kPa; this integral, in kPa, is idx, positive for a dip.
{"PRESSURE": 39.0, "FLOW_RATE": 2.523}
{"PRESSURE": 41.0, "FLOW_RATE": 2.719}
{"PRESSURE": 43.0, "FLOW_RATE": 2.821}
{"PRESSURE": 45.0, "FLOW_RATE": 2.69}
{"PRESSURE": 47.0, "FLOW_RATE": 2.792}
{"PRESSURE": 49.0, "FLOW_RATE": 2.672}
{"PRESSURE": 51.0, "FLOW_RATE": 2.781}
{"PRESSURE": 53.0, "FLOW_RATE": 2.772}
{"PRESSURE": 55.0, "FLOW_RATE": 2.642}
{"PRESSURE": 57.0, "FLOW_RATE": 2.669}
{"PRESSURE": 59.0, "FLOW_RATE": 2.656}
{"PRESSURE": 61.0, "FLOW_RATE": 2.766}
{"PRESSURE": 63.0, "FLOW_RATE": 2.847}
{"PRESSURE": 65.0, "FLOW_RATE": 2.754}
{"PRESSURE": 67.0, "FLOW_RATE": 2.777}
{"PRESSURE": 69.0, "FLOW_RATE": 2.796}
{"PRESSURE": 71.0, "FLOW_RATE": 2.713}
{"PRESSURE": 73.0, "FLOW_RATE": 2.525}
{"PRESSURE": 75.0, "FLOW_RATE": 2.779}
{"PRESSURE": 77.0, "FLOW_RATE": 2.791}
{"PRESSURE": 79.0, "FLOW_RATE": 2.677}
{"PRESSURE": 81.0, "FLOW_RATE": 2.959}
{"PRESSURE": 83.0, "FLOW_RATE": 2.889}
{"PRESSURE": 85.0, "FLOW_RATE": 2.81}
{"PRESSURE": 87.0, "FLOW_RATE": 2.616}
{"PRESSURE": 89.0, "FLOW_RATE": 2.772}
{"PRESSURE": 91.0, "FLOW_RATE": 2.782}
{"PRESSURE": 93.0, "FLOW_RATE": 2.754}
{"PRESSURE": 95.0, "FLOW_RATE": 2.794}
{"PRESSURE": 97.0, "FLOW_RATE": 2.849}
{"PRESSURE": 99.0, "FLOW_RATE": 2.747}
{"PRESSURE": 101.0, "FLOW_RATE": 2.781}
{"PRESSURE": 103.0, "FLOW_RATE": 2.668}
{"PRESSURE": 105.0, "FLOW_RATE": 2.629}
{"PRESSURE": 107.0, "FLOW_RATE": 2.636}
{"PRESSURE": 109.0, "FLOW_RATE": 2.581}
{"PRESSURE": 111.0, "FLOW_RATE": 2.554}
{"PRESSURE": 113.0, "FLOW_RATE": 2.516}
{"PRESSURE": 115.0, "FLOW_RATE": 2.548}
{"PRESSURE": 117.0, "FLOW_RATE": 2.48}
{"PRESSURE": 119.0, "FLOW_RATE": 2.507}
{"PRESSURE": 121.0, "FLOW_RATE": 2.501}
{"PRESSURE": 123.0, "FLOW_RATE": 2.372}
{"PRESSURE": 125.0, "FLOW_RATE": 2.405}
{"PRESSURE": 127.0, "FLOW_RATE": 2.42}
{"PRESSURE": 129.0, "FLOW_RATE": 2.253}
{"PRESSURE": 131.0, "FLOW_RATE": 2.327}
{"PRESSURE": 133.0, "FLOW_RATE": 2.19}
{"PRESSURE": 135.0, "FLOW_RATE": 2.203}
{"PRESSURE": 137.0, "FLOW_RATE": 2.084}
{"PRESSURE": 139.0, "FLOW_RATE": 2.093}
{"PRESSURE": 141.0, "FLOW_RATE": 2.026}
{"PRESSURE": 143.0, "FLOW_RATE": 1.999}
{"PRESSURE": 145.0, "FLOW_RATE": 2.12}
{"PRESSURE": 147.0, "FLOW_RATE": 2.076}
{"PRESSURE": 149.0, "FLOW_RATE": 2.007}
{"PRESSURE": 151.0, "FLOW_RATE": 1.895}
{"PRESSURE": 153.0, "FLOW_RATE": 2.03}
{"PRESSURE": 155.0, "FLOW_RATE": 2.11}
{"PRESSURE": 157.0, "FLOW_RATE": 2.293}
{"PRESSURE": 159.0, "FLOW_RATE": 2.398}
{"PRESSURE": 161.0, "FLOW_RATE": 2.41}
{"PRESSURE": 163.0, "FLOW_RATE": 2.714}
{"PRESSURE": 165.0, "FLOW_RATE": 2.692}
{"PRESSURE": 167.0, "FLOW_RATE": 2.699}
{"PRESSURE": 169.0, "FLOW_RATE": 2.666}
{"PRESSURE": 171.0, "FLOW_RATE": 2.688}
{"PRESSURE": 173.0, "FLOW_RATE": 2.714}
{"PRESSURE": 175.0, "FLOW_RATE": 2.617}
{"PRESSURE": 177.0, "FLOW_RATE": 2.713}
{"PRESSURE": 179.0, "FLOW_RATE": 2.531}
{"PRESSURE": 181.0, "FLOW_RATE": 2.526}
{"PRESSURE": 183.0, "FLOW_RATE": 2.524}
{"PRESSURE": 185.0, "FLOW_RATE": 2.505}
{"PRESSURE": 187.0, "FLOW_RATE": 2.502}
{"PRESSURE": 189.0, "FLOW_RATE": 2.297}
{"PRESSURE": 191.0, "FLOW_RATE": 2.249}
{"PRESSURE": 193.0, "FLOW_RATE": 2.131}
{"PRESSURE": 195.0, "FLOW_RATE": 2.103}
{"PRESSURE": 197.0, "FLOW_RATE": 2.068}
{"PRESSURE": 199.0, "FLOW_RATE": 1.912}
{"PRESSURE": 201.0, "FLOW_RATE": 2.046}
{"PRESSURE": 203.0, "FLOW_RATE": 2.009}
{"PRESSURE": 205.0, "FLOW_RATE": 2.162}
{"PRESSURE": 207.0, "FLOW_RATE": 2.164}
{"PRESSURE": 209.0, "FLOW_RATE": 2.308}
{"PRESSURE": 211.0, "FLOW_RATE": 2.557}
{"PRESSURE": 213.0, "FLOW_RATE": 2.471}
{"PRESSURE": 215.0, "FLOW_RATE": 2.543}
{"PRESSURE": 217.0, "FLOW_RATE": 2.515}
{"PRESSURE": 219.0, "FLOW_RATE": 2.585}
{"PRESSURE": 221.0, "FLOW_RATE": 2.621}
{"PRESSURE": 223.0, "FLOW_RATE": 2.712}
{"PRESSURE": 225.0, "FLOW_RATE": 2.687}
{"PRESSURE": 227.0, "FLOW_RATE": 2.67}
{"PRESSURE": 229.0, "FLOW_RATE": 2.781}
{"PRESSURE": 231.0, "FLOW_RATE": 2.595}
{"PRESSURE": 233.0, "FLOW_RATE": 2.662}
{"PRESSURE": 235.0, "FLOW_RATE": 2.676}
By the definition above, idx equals 6.2 kPa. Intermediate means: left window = 2.78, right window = 2.34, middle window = 2.25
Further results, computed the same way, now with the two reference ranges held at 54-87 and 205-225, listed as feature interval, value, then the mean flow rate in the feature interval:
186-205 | 2.8 kPa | 2.15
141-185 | 3.2 kPa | 2.39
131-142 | 2.1 kPa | 2.14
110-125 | 1.0 kPa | 2.49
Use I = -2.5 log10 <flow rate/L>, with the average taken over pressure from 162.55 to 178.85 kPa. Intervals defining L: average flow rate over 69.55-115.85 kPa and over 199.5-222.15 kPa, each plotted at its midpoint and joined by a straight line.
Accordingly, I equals -0.085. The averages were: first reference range 2.71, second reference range 2.35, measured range 2.68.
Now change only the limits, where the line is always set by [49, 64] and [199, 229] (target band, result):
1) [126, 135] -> 0.13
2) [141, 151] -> 0.25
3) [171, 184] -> -0.05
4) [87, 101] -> -0.05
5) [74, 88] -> -0.04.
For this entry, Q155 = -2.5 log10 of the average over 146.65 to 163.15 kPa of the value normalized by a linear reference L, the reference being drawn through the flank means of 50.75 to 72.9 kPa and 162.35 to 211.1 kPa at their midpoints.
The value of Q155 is 0.13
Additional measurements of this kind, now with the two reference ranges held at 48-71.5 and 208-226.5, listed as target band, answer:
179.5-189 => 0.044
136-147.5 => 0.268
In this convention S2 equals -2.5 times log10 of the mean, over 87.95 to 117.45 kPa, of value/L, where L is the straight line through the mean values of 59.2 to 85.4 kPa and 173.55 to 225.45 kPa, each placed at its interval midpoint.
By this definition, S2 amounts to 0.00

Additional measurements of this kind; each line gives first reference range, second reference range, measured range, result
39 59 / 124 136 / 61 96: -0.08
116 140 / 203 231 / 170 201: 0.02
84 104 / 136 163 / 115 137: 0.02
